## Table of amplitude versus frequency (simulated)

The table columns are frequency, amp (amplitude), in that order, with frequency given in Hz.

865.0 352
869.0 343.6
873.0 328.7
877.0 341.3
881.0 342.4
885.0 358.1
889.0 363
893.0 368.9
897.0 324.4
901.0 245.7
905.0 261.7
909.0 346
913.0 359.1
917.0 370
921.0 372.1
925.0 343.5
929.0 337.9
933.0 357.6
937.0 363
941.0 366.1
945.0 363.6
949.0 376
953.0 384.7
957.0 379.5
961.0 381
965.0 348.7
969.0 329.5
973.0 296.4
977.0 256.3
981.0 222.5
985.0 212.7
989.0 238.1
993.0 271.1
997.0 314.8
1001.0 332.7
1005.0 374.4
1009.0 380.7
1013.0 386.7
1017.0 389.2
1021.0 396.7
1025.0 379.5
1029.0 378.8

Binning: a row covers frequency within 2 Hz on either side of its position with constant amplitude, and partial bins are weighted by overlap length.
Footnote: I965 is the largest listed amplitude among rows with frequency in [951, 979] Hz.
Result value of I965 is 384.7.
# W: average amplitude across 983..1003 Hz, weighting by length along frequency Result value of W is 274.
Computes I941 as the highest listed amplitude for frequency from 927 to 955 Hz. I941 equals 384.7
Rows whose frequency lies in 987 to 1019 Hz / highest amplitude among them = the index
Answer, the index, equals 389.2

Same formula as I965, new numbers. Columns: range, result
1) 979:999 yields 314.8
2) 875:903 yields 368.9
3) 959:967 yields 381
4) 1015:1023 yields 396.7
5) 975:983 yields 256.3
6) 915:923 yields 372.1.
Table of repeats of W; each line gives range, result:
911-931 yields 357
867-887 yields 343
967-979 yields 294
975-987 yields 230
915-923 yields 371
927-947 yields 358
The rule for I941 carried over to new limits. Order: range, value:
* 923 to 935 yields 357.6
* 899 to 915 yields 359.1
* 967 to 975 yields 329.5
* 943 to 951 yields 376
